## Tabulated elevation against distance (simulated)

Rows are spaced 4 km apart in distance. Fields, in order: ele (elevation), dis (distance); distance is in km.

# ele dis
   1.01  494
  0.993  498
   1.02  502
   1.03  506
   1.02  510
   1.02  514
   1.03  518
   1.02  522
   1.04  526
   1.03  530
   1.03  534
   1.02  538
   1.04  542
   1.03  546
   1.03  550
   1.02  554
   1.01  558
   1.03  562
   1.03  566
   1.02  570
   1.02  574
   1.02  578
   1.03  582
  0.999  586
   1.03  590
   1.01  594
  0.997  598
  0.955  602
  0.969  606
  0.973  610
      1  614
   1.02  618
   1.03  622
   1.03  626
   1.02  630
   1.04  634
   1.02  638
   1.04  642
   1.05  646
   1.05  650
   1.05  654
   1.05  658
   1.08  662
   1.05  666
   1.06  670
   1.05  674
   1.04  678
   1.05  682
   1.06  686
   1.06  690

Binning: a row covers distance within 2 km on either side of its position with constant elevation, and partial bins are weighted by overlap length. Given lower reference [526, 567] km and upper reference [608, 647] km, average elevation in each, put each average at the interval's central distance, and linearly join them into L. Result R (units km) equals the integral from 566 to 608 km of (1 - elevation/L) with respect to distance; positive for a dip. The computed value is 0.8 km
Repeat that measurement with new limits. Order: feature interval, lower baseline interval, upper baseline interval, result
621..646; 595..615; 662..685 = -0.5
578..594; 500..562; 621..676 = 0.3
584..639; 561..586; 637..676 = 1.6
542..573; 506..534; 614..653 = 0.1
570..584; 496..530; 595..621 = -0.3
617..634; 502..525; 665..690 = 0.3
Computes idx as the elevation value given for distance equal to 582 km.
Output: 1.03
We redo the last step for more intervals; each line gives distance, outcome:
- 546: 1.03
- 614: 1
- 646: 1.05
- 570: 1.02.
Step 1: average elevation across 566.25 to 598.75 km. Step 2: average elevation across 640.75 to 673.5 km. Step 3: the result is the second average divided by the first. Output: 1.04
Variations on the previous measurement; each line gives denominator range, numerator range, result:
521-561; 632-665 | 1.02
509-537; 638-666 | 1.02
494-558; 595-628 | 0.97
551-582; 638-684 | 1.03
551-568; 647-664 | 1.03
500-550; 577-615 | 0.97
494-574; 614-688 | 1.02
